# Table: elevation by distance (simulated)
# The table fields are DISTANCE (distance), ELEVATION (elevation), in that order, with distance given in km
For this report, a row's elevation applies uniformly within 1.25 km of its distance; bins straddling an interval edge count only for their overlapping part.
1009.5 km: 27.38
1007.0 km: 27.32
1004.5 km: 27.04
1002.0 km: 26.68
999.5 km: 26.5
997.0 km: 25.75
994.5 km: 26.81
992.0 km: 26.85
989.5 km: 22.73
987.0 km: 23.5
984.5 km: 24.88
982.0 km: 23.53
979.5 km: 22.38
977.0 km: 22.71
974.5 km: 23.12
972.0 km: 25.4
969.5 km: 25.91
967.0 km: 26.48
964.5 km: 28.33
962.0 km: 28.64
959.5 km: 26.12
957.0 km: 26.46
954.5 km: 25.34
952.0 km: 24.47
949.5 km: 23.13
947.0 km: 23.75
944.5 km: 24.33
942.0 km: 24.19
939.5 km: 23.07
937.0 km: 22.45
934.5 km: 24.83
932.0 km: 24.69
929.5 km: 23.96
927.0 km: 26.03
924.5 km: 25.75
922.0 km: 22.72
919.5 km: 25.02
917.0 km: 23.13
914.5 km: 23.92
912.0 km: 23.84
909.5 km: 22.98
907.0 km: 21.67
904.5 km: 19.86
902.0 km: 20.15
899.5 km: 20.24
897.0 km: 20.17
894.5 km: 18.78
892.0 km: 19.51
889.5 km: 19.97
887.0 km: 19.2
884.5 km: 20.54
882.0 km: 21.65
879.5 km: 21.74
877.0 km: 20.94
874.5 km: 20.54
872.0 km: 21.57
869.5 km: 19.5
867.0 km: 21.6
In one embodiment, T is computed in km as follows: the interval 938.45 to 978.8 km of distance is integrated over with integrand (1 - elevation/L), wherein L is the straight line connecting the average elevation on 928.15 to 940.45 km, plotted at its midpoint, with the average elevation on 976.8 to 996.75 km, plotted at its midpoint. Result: -1.7 km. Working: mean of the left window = 23.8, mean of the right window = 24.3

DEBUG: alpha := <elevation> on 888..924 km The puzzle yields 21.6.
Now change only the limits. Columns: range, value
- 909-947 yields 24.1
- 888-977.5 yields 23.6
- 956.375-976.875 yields 26.1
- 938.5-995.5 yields 24.9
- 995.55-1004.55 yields 26.4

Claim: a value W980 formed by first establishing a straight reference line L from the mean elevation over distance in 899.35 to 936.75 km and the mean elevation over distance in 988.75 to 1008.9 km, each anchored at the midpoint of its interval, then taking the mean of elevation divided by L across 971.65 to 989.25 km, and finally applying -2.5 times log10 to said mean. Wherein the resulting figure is 0.09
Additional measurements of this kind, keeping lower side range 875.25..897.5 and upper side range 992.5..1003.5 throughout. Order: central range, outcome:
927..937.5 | -0.07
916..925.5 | -0.09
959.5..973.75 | -0.09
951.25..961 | -0.07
